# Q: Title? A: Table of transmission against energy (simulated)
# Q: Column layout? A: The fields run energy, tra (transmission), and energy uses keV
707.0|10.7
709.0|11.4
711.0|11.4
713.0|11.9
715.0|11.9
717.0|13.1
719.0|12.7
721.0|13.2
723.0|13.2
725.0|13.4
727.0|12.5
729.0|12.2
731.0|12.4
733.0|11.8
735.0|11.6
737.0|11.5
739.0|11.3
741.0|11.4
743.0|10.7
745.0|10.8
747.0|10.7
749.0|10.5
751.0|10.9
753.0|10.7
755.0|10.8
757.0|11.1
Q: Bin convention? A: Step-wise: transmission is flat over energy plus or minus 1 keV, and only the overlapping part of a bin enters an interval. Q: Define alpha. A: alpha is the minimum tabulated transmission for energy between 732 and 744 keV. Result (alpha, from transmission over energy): 10.7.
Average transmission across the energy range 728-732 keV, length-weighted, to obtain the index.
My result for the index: 12.3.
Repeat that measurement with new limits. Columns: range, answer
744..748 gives 10.8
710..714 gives 11.7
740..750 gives 10.8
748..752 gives 10.7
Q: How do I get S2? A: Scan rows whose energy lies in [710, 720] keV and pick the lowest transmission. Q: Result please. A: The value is 11.4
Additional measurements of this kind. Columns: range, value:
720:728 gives 12.5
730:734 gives 11.8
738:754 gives 10.5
